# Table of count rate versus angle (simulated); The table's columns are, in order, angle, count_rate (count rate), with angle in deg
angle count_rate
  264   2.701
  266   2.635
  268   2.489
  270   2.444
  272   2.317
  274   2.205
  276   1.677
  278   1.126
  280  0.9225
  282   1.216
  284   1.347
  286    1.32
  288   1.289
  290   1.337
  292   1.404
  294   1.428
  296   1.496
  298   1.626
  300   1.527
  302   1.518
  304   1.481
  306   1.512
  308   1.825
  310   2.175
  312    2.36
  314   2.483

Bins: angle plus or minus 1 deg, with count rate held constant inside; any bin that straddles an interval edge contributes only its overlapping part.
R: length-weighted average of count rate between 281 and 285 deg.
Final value 1.28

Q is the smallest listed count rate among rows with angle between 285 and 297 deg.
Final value 1.289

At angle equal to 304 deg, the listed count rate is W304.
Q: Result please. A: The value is 1.481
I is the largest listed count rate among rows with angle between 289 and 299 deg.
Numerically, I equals 1.626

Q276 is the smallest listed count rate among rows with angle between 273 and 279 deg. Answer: 1.126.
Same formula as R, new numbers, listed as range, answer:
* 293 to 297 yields 1.46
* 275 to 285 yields 1.26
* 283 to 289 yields 1.32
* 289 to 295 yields 1.39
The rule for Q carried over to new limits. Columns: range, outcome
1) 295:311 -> 1.481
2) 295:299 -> 1.496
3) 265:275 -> 2.205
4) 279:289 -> 0.9225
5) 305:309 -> 1.512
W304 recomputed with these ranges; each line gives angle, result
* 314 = 2.483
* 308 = 1.825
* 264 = 2.701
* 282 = 1.216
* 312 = 2.36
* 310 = 2.175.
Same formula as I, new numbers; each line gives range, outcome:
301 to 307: 1.518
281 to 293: 1.404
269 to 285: 2.444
